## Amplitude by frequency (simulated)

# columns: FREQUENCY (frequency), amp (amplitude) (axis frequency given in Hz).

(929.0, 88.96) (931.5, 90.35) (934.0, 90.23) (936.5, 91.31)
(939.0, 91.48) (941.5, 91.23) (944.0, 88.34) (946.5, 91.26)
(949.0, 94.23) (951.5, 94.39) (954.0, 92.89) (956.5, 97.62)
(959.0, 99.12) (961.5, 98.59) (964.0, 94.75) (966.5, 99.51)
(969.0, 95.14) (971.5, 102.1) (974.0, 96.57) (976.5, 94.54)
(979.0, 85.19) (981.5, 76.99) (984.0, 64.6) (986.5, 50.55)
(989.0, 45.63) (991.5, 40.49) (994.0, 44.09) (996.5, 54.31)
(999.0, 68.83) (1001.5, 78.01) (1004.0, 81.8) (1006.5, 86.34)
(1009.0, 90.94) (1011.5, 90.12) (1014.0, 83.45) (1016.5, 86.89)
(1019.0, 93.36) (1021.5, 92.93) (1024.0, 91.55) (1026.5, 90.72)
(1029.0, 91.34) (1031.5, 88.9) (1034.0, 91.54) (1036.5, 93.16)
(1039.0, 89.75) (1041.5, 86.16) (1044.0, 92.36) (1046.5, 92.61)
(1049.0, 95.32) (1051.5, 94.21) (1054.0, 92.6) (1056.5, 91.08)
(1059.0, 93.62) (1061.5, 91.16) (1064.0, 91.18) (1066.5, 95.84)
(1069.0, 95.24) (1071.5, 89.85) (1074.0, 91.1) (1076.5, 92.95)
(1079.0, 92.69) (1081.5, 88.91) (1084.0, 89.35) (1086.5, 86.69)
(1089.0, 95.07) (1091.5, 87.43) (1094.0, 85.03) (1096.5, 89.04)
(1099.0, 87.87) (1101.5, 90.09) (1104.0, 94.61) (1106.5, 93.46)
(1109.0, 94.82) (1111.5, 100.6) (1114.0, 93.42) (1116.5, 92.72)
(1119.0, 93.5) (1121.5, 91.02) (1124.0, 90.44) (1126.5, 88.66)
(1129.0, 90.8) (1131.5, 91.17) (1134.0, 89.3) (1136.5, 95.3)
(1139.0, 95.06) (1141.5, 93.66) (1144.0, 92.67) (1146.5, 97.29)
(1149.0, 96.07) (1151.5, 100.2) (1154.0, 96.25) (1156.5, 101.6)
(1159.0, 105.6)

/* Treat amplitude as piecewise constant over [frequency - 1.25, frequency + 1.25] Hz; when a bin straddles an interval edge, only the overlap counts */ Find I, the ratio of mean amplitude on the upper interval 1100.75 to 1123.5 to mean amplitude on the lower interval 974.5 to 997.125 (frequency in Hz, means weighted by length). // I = 1.5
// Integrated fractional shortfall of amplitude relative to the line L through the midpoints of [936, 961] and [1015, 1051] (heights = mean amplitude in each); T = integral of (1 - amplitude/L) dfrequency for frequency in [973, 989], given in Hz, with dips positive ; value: 3.0 Hz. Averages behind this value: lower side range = 93.4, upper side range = 91.2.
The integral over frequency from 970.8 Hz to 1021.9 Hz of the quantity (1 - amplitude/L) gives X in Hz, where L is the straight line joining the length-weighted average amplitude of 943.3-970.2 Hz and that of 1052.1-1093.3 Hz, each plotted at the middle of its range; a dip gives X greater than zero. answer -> 9.7 Hz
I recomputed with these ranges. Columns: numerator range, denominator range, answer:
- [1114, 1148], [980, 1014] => 1.36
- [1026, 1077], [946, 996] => 1.12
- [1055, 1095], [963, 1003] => 1.23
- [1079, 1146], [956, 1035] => 1.11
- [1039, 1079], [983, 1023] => 1.28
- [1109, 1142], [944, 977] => 0.97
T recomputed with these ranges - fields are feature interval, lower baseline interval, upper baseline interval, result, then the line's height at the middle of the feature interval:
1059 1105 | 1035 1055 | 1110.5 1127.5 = 0.8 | 92.4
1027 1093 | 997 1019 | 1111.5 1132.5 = -3.4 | 87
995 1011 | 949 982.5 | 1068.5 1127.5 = 2.9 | 93.7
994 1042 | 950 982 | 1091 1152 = 4.8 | 94.1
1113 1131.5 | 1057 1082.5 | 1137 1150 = 0.5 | 94.2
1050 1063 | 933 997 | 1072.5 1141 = -0.6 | 88.7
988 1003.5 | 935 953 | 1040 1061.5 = 5.9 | 91.9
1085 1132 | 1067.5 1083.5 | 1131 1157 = 1.0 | 93.4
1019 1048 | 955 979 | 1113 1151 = 1.3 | 95.3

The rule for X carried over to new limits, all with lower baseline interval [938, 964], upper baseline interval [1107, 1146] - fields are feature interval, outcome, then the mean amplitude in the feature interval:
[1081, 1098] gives 0.81 Hz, 88.8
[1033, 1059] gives 0.41 Hz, 92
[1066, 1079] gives 0.07 Hz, 92.8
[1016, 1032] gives 0.42 Hz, 91.1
